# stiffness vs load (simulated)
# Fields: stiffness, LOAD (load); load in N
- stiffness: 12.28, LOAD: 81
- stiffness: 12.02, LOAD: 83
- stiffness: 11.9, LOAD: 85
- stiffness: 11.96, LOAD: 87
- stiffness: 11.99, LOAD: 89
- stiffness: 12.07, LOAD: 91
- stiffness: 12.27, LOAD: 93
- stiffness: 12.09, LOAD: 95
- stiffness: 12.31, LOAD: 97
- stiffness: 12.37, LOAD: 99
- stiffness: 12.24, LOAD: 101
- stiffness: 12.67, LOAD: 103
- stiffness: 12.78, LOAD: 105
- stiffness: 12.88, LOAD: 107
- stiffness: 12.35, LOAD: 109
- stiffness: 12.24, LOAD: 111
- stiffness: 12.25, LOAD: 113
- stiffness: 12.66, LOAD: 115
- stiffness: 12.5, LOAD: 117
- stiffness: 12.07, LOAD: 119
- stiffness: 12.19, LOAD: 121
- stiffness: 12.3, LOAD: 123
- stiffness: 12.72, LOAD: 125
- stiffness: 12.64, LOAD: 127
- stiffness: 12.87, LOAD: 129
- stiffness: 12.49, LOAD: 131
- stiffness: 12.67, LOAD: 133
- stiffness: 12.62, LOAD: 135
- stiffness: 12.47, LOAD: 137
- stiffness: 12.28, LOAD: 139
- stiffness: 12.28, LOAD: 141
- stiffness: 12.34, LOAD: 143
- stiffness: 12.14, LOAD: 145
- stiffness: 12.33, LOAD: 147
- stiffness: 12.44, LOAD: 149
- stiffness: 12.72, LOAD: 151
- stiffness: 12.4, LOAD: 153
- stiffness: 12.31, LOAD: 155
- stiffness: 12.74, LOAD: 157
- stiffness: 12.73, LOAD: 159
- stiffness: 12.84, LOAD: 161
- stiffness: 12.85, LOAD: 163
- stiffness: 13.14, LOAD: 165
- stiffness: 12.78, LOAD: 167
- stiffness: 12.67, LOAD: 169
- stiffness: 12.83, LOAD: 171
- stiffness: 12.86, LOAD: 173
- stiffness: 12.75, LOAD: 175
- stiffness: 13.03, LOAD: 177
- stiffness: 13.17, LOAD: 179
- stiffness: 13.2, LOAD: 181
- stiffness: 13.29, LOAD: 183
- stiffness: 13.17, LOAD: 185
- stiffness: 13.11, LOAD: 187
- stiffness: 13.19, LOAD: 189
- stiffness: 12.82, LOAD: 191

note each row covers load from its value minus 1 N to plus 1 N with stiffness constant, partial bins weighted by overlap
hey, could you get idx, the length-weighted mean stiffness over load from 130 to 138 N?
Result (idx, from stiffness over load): 12.6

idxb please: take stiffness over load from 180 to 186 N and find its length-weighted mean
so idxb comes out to 13.2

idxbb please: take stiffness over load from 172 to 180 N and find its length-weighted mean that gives 13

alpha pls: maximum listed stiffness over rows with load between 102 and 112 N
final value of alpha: 12.88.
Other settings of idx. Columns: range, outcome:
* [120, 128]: 12.5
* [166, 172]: 12.8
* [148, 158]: 12.5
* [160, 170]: 12.9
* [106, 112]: 12.5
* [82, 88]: 12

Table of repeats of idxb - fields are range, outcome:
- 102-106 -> 12.7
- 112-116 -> 12.5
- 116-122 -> 12.3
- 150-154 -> 12.6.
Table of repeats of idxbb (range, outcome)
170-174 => 12.8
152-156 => 12.4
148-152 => 12.6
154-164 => 12.7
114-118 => 12.6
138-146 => 12.3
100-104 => 12.5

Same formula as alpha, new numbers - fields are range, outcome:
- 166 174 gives 12.86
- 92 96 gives 12.27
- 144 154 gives 12.72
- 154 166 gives 13.14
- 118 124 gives 12.3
